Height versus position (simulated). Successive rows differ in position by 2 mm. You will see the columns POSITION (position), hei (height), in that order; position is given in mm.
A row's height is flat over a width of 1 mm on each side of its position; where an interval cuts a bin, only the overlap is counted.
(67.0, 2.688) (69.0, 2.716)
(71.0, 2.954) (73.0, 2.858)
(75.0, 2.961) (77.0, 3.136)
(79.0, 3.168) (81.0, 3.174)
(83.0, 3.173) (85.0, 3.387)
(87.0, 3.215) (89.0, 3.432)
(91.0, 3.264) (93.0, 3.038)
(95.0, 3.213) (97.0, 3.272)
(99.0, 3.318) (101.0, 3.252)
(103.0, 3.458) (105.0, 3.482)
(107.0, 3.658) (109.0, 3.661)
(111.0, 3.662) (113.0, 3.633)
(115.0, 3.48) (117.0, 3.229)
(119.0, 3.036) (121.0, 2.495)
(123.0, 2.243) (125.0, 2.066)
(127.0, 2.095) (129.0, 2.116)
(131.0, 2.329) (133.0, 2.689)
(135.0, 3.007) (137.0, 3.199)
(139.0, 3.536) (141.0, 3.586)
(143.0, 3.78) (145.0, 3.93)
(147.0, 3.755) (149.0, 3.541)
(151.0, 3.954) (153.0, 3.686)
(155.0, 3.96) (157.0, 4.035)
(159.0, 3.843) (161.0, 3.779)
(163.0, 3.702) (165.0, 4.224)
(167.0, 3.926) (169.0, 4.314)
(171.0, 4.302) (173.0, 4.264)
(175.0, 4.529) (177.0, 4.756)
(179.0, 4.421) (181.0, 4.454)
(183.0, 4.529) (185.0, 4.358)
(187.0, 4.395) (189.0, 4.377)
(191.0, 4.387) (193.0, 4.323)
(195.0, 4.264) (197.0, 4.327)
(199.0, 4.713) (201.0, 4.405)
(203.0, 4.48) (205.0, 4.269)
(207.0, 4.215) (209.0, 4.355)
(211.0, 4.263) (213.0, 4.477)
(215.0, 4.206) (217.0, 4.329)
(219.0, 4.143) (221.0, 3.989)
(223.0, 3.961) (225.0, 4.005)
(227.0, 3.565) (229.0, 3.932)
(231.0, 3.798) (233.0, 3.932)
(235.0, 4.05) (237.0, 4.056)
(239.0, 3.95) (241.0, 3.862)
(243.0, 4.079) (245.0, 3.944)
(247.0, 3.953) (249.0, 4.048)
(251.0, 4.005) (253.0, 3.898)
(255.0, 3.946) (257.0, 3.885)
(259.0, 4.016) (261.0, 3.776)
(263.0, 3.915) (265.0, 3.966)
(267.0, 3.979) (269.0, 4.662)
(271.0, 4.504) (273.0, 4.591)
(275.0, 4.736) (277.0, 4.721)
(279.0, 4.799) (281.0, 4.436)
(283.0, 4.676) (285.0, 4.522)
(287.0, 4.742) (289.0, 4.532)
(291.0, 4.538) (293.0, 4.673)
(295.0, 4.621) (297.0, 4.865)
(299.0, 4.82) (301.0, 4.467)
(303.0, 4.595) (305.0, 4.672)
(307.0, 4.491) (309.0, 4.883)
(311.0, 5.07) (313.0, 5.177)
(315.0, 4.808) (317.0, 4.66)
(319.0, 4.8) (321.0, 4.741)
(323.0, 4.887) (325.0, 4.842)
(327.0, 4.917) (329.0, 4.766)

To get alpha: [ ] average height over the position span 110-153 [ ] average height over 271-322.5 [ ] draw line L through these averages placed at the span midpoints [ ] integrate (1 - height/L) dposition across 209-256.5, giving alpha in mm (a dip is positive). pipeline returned 0.72 mm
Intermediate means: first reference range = 3.13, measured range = 4.02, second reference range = 4.7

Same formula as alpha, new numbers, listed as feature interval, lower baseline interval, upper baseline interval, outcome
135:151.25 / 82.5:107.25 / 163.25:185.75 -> 1.39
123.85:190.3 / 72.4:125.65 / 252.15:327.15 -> -2.12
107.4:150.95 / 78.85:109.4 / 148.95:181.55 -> 6.87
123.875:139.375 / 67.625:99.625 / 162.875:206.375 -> 4.73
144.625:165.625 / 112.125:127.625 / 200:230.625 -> -3.48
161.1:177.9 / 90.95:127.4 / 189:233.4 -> -2.00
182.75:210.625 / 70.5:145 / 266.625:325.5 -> -3.72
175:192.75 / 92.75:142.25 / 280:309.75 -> -3.89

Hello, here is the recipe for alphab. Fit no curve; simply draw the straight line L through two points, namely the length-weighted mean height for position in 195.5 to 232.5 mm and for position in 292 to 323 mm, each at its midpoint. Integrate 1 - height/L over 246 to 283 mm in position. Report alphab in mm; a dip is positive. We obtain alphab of 2.3 mm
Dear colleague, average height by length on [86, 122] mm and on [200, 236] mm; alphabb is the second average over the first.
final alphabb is 1.2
